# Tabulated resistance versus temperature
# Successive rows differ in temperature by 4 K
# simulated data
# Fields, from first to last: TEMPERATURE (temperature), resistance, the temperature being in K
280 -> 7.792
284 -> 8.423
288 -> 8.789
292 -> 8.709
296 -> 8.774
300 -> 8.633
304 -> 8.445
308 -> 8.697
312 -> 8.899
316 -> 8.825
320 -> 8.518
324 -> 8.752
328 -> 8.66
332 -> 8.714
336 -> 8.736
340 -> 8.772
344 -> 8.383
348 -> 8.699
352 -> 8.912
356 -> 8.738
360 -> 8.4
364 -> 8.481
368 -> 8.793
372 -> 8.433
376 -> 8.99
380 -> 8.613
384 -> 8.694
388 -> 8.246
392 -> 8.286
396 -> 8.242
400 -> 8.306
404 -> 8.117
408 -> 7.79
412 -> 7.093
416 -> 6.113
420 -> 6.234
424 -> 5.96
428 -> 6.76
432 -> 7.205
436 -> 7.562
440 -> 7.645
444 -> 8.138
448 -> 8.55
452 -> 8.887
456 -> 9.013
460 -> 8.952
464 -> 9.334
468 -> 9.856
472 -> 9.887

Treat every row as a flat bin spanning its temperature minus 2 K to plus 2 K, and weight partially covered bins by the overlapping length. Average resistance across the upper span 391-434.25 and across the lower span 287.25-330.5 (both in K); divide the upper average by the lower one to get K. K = 0.83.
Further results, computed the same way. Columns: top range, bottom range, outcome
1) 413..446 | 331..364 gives 0.80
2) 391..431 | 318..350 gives 0.84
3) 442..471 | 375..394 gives 1.05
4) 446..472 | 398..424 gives 1.28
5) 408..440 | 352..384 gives 0.79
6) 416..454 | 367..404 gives 0.87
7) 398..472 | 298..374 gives 0.91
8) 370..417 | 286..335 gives 0.93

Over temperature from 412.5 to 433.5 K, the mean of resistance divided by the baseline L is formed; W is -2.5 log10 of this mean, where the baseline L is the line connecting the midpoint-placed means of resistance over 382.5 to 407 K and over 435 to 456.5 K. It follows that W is 0.27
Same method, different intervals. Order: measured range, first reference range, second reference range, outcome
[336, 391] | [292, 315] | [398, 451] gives -0.08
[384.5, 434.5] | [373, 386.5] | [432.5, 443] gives 0.11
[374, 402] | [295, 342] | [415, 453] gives -0.08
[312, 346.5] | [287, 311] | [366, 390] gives 0.00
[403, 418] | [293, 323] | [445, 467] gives 0.22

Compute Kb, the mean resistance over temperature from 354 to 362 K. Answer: 8.57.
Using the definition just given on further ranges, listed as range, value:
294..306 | 8.62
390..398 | 8.26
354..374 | 8.57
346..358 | 8.78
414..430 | 6.27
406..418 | 7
